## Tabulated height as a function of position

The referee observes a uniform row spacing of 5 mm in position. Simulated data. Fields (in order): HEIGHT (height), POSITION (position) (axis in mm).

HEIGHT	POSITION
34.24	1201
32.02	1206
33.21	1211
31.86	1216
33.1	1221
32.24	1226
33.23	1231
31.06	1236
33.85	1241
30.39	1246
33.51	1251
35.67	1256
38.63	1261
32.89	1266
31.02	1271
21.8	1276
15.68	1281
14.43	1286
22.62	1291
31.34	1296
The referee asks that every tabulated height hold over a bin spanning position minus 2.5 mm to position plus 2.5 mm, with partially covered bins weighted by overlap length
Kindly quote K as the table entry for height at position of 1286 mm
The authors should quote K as 14.43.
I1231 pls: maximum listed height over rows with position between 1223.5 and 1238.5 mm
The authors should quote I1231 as 33.23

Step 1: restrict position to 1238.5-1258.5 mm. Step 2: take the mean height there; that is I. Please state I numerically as 33.4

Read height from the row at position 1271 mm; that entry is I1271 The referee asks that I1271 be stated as 31.02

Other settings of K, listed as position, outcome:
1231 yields 33.23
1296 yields 31.34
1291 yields 22.62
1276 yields 21.8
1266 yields 32.89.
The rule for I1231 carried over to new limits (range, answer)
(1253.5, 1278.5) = 38.63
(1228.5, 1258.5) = 35.67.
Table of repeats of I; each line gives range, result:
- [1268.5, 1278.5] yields 26.4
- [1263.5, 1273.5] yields 32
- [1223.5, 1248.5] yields 32.2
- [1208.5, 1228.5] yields 32.6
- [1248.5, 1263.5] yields 35.9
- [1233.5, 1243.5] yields 32.5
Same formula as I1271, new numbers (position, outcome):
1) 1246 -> 30.39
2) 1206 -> 32.02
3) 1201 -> 34.24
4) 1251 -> 33.51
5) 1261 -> 38.63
